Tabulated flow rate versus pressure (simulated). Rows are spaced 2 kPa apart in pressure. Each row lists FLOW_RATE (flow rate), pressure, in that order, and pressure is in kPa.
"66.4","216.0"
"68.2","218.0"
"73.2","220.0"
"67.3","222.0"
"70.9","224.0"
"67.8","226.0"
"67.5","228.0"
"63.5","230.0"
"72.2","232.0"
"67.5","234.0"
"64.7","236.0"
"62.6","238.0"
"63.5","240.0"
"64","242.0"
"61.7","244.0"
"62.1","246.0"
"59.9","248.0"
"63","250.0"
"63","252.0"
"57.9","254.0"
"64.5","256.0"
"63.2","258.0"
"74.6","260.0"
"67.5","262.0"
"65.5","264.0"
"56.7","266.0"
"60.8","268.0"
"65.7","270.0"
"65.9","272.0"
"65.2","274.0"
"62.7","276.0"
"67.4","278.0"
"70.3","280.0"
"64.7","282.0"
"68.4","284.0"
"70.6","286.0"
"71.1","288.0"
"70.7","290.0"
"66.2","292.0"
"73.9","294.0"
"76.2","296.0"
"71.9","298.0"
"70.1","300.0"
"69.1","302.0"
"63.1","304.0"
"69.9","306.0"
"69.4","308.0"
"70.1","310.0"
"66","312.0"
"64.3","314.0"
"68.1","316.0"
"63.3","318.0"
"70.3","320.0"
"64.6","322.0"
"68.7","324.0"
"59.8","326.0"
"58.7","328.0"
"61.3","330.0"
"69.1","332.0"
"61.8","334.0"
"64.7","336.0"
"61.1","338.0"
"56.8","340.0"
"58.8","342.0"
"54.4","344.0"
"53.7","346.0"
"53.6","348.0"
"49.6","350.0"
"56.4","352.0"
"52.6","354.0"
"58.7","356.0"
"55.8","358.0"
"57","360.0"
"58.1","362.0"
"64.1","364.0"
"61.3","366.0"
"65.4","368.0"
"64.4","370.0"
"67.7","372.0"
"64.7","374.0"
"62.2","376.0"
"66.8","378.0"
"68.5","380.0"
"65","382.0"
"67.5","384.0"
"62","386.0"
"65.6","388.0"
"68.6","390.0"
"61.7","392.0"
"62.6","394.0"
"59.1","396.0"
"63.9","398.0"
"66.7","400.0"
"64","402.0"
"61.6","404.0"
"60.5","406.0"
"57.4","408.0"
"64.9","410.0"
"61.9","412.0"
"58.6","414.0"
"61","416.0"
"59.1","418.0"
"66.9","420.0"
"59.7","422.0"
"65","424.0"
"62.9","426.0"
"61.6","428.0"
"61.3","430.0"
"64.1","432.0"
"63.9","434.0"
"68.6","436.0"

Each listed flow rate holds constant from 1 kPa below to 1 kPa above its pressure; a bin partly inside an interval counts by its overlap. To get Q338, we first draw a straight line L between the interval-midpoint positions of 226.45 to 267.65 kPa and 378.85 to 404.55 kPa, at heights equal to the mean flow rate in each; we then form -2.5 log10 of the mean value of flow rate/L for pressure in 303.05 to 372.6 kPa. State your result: 0.04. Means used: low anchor 64.2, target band 61.8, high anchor 64.4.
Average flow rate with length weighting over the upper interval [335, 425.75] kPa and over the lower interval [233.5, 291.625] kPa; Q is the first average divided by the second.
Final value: 0.94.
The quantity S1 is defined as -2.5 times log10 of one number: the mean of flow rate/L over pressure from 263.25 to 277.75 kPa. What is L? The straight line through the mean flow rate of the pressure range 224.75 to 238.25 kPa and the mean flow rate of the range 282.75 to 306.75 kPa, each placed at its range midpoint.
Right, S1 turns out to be 0.09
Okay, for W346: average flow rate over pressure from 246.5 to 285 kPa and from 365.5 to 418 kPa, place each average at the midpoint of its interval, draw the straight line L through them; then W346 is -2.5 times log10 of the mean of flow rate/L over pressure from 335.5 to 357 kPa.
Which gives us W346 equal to 0.14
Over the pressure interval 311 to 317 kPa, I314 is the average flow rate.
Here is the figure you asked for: 66.1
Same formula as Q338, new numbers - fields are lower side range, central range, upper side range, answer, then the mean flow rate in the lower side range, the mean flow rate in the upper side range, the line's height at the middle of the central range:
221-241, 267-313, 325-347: -0.09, 66.8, 60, 63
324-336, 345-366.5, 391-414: 0.11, 62.9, 62.1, 62.6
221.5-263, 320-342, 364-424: 0.02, 65.2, 63.5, 64.2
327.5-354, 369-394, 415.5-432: -0.09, 58.2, 62.3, 60.3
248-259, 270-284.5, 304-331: -0.05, 62.1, 65.6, 63.4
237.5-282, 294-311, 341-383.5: -0.13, 64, 60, 62.4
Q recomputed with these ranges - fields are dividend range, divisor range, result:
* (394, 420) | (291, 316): 0.89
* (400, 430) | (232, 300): 0.94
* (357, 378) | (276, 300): 0.89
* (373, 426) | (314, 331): 0.98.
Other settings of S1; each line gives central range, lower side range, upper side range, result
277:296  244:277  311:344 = -0.10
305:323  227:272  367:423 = -0.06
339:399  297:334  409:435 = 0.06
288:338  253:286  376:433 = -0.04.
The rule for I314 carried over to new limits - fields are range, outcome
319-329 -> 64.4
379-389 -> 65.7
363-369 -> 63.6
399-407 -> 63.2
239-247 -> 62.8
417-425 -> 62.7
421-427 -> 62.5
